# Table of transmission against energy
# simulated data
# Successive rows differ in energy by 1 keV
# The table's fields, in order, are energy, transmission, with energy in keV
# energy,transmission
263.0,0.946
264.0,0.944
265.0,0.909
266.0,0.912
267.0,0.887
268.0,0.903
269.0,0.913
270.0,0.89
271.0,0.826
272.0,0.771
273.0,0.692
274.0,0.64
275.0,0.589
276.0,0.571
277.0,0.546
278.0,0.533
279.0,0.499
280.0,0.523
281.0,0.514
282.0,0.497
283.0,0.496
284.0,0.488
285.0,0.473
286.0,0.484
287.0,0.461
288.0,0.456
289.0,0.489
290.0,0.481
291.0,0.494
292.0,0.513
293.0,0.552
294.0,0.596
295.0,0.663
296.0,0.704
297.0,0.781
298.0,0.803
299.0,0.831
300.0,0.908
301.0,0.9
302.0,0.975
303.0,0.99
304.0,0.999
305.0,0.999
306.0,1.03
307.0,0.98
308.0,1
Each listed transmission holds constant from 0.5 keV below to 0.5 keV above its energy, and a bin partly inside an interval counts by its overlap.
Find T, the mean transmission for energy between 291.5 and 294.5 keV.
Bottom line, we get 0.554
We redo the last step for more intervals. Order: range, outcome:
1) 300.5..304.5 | 0.966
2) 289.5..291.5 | 0.487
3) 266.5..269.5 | 0.901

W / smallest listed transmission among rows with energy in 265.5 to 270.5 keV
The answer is 0.887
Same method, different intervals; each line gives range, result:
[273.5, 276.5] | 0.571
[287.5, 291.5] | 0.456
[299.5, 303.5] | 0.9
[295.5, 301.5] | 0.704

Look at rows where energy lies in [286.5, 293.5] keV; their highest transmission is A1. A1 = 0.552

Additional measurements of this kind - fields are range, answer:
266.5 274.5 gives 0.913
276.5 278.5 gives 0.546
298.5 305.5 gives 0.999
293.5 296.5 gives 0.704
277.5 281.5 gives 0.533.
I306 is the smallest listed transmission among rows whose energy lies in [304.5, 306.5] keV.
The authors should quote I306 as 0.999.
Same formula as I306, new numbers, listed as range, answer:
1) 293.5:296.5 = 0.596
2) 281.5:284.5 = 0.488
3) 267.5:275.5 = 0.589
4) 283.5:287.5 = 0.461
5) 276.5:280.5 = 0.499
